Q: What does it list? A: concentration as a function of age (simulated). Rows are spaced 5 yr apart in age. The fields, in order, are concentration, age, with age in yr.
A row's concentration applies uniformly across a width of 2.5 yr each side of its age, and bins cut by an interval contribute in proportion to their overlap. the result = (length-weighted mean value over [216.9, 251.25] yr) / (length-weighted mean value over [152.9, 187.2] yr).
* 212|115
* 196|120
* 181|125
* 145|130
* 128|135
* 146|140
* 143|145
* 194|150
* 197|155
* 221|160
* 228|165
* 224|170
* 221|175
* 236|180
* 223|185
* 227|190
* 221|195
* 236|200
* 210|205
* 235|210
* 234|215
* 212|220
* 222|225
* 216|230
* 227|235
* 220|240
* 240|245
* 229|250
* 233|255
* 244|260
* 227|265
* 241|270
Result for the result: 1.0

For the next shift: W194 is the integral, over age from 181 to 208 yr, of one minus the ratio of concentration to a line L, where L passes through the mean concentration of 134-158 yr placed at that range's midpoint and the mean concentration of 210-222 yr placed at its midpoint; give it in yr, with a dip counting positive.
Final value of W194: -2.3 yr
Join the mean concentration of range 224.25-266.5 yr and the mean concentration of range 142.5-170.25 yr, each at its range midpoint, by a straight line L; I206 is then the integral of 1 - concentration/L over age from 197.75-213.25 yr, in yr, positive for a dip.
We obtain -0.8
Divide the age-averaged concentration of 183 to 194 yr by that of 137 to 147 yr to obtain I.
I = 1.6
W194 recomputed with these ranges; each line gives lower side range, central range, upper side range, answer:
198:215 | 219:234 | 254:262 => 0.91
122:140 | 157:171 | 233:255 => -3.91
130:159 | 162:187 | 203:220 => -4.70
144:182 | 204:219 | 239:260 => -0.24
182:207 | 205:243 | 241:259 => 1.00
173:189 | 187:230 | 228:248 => 0.45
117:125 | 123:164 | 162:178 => 7.20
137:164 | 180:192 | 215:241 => -1.66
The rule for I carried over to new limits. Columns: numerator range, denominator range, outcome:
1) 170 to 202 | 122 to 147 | 1.52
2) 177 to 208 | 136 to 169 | 1.21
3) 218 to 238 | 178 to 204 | 0.97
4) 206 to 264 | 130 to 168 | 1.28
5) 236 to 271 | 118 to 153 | 1.44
